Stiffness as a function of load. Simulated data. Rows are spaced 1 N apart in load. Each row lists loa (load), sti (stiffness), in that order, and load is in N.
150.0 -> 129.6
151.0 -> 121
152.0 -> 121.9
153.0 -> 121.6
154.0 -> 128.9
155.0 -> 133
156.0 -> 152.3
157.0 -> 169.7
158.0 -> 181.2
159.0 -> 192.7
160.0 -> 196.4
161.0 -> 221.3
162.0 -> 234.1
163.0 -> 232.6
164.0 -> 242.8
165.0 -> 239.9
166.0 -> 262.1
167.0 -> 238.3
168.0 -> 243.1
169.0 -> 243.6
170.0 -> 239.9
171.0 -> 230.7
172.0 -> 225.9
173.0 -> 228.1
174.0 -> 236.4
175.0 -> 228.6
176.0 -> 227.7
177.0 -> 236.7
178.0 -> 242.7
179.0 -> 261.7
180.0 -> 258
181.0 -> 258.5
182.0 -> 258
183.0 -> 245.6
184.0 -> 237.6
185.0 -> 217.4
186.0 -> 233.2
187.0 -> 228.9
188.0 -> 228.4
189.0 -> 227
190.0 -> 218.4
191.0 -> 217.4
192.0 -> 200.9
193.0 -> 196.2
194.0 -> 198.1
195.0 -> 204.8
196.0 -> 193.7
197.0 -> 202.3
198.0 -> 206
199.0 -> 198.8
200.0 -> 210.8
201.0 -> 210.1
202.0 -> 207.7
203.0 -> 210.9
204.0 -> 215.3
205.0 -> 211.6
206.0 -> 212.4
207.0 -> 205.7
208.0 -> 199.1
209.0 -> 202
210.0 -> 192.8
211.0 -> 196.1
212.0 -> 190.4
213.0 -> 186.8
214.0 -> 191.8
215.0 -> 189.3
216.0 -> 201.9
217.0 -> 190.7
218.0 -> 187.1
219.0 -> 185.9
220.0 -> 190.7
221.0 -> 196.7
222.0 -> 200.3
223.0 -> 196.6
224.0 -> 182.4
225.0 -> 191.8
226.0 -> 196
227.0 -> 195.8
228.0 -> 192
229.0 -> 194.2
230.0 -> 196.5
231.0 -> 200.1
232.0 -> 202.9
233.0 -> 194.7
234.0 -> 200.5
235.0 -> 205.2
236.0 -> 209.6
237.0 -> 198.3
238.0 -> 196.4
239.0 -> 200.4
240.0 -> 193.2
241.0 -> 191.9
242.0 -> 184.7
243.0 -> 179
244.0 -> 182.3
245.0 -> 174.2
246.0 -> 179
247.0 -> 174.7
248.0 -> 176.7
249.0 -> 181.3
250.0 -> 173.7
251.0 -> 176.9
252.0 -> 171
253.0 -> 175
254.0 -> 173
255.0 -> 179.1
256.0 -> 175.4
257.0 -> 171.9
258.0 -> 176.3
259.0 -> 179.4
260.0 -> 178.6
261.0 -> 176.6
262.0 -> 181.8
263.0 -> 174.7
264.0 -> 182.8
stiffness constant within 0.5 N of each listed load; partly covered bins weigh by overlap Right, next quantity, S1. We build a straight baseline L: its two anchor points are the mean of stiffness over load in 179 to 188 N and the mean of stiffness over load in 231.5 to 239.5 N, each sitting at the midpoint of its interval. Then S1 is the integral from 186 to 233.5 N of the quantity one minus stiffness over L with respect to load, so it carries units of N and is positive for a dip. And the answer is 4.3 N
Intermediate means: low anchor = 242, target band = 201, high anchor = 201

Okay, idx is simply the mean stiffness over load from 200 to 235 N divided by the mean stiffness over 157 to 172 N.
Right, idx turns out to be 0.87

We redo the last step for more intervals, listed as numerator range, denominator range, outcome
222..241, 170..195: 0.85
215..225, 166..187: 0.80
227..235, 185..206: 0.94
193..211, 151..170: 1.04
